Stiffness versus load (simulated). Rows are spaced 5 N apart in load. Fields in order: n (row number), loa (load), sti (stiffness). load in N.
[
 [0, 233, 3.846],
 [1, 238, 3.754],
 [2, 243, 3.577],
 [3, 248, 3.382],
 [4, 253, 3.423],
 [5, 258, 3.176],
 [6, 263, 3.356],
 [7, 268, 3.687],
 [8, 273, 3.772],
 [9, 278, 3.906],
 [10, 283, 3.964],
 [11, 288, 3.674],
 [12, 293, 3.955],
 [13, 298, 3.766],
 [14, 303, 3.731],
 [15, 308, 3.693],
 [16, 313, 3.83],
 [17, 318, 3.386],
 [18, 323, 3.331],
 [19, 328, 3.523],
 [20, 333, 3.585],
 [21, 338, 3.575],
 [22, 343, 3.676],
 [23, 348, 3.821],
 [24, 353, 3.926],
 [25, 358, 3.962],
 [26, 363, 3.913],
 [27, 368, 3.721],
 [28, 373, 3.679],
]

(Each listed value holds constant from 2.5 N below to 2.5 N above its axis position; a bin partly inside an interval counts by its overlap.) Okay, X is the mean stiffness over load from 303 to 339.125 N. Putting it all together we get 3.57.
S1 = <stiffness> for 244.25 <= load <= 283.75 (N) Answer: 3.57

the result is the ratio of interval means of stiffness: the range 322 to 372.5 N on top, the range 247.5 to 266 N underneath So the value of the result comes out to 1.1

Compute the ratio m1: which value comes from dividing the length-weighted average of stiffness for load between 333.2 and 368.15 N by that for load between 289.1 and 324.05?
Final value 1.0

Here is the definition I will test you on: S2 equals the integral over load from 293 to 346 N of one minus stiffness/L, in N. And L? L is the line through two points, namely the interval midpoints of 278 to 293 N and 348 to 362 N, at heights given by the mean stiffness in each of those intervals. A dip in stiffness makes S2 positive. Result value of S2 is 3.5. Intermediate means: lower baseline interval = 3.86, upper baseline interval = 3.92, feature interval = 3.63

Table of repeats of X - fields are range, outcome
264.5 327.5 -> 3.71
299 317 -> 3.72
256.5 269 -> 3.39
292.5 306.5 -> 3.79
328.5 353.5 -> 3.68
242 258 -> 3.41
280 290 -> 3.83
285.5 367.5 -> 3.71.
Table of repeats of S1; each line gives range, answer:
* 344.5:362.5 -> 3.89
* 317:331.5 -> 3.43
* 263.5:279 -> 3.72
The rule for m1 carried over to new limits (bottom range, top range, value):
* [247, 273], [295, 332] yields 1.05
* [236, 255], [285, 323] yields 1.05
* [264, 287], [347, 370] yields 1.02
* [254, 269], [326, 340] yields 1.05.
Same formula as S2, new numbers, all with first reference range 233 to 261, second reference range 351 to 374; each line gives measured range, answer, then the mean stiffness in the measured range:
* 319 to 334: 1.1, 3.46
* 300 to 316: -0.3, 3.74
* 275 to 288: -1.0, 3.88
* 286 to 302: -0.7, 3.8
